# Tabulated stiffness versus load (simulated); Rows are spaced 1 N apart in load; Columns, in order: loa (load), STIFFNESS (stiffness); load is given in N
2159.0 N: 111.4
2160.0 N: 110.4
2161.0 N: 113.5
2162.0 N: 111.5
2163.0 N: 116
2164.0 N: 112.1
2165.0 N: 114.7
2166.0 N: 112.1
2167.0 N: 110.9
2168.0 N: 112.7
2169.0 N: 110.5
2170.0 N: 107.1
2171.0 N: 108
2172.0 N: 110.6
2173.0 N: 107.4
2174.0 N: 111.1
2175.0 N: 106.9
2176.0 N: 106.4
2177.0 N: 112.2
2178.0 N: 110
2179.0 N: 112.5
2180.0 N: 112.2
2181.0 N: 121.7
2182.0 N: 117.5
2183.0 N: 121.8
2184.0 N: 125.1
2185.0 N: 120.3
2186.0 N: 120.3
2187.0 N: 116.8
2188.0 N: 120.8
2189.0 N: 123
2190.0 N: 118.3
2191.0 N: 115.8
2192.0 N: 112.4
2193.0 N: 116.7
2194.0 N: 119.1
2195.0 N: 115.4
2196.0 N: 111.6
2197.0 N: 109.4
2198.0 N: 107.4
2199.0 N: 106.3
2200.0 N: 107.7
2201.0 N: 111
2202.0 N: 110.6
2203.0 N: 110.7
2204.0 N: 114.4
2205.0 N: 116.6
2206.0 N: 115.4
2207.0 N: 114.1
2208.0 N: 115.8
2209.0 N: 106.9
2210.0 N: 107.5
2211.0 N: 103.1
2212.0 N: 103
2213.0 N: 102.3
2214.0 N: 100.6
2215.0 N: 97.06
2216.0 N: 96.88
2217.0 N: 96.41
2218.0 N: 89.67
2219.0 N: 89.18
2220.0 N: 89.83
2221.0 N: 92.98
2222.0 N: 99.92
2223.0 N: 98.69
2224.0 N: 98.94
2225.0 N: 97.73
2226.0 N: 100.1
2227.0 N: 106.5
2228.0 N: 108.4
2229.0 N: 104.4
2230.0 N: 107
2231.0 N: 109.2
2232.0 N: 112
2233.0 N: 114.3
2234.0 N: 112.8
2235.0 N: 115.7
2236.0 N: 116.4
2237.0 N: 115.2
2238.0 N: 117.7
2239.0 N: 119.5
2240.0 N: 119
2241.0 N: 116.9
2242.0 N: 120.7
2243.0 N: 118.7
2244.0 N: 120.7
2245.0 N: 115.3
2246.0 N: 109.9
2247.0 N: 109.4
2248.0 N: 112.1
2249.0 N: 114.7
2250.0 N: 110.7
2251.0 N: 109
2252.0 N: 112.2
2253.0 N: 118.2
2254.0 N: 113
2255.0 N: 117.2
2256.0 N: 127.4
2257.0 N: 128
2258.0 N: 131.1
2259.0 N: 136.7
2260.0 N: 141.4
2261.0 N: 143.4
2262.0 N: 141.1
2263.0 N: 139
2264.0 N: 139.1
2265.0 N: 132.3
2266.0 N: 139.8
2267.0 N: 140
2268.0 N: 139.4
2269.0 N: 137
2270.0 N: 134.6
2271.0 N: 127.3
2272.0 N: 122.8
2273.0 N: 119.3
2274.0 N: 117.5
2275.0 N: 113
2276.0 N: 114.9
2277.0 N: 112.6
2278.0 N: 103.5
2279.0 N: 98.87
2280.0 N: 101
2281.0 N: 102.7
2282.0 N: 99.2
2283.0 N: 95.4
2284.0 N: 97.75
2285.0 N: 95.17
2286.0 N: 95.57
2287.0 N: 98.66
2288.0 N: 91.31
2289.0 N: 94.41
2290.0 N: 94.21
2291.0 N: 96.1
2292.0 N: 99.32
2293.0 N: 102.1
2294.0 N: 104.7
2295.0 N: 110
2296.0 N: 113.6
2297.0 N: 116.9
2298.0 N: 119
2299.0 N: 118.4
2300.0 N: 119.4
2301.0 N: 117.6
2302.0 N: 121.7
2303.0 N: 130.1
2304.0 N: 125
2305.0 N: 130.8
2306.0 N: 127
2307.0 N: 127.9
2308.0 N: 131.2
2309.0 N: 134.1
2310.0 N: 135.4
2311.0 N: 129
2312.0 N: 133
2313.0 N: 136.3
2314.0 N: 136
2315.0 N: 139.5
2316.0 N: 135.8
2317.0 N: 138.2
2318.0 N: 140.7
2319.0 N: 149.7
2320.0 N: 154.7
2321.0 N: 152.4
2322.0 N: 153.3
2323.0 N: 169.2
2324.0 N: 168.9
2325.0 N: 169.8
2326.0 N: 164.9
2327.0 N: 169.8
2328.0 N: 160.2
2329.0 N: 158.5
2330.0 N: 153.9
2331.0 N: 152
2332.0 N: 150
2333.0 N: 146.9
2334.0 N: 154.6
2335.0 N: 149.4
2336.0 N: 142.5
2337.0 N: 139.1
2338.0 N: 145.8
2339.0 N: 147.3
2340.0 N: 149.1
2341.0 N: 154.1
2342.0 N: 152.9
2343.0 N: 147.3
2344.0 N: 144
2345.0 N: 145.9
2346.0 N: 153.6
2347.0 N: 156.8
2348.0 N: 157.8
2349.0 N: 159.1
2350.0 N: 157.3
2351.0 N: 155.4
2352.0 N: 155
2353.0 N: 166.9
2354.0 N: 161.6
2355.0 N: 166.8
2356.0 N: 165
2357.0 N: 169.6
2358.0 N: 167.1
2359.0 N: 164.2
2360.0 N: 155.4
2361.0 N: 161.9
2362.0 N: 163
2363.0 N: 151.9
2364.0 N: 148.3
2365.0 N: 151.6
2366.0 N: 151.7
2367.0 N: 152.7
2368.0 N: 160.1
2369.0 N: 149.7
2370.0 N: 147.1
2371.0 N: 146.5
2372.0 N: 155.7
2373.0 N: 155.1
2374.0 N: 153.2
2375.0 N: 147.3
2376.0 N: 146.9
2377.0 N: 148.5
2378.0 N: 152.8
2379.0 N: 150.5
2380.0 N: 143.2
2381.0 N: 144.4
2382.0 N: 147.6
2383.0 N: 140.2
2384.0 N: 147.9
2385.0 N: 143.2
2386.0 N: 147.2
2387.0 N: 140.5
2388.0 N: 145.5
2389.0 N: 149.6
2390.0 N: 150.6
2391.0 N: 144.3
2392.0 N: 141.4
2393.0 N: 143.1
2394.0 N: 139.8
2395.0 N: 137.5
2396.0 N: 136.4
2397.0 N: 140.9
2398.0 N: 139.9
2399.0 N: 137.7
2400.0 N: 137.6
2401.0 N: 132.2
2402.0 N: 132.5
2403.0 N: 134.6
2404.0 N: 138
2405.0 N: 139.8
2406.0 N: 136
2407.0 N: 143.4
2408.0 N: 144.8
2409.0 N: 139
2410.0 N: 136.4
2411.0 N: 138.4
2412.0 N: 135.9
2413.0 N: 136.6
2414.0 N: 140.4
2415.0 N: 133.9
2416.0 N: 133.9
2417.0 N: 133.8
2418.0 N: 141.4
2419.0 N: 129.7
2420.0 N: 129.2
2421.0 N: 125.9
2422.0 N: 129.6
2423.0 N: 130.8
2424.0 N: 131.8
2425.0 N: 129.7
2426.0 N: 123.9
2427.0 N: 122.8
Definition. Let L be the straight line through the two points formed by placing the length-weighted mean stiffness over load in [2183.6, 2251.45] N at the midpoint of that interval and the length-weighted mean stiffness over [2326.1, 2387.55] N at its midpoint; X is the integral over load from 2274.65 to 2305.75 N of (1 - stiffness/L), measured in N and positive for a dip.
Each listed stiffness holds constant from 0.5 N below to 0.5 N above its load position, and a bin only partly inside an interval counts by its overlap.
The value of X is 5.8 N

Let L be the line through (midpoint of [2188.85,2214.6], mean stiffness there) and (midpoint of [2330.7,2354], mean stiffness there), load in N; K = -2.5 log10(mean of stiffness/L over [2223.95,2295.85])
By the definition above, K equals 0.11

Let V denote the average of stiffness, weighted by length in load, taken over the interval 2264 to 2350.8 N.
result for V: 132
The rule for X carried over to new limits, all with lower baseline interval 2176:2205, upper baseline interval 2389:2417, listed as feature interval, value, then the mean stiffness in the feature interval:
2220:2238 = 1.95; 106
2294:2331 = -2.76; 138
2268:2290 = 2.85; 109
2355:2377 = -3.42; 156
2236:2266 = -0.20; 123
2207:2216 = 0.97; 105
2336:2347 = -1.35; 148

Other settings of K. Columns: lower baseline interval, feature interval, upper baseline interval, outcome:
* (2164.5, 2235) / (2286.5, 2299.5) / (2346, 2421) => 0.22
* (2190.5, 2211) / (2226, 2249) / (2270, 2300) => -0.04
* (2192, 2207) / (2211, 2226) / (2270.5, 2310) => 0.16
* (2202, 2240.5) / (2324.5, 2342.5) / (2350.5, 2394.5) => -0.10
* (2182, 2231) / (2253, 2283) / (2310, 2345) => 0.04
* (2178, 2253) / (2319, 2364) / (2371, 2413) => -0.17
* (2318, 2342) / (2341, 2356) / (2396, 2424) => -0.04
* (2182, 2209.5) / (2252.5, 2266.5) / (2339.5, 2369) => 0.00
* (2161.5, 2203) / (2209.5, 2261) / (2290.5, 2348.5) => 0.12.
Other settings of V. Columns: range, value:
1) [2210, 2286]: 114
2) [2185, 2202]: 115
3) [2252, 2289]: 119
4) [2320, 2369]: 156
